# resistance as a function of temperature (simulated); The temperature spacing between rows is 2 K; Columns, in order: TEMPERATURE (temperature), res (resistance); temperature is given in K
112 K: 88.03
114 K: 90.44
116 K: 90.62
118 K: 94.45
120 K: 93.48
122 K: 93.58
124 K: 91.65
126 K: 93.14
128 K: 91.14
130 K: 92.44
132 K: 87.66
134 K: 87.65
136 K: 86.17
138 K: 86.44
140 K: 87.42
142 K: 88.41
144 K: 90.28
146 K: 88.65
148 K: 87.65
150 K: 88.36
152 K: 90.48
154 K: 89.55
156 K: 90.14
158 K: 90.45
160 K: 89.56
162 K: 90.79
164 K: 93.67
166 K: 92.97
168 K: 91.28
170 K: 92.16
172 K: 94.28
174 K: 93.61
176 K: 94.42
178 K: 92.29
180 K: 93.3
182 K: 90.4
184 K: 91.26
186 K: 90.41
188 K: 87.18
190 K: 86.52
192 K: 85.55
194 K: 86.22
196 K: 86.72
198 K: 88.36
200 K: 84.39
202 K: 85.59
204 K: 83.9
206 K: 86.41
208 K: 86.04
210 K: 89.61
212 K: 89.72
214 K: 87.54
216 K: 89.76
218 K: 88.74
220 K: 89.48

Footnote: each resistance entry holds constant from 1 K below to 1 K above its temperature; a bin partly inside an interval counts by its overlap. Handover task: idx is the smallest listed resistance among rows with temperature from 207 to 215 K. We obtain 86.04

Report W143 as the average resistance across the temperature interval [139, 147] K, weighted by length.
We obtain 88.7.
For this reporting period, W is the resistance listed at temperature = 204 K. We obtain 83.9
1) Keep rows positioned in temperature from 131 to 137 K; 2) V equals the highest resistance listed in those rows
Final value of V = 87.66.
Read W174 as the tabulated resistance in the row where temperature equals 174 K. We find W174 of 93.61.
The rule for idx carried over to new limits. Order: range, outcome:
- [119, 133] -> 87.66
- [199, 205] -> 83.9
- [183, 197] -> 85.55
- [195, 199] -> 86.72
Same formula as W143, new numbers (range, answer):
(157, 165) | 91.1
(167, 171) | 91.7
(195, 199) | 87.5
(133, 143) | 87.2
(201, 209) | 85.5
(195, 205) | 85.8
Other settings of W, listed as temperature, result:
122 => 93.58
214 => 87.54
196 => 86.72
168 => 91.28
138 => 86.44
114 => 90.44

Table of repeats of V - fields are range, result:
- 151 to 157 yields 90.48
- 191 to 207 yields 88.36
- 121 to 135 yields 93.58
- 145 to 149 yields 88.65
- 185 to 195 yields 90.41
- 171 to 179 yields 94.42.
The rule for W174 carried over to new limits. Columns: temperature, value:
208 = 86.04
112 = 88.03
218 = 88.74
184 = 91.26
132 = 87.66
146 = 88.65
